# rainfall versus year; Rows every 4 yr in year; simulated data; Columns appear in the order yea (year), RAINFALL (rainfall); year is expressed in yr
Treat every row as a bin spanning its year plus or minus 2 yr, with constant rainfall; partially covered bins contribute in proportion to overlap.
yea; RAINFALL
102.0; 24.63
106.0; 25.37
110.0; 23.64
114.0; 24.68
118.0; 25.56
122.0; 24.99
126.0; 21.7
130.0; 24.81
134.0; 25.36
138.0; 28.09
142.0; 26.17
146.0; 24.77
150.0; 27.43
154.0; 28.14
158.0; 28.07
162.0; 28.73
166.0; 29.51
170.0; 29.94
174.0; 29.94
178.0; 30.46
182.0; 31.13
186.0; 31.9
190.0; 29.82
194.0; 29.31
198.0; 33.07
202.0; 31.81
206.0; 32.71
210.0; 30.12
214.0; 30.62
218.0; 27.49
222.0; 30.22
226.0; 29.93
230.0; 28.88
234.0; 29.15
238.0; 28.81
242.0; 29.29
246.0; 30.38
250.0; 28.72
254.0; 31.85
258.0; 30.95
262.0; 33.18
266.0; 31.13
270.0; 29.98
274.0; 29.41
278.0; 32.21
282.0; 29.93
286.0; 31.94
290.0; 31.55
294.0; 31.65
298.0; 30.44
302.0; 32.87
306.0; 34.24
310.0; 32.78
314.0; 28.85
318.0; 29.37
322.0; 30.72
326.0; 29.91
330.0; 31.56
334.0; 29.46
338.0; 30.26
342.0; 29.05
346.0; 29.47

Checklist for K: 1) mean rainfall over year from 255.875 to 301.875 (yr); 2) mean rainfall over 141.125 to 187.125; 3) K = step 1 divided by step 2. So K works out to 1.08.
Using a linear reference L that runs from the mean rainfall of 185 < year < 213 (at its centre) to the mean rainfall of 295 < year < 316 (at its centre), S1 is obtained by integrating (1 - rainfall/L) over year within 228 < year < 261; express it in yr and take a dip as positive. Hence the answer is 1.7 yr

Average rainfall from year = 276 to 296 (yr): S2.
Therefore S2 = 31.5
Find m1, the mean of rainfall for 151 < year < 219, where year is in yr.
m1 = 30.2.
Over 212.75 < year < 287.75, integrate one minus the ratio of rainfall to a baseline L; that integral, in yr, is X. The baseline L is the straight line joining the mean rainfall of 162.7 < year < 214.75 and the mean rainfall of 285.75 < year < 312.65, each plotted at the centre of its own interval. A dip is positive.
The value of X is 3.2 yr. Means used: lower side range 30.7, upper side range 32.1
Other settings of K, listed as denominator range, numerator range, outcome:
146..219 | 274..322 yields 1.05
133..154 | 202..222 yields 1.14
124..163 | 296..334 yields 1.18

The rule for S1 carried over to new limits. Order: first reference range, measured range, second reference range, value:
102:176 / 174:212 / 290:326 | -4.2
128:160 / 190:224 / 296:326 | -2.7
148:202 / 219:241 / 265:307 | 0.9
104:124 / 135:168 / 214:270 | -1.5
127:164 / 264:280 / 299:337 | -0.4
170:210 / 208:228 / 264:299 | 0.8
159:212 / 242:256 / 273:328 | 0.3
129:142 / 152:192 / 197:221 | -1.8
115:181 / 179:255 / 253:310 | -2.2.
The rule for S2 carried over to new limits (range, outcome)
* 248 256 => 30.3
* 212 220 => 29.1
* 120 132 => 23.8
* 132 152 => 26.4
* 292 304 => 31.7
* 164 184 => 30.2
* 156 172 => 29.1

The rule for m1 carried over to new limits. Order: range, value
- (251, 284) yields 31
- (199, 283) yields 30.4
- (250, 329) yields 31.1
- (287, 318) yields 31.6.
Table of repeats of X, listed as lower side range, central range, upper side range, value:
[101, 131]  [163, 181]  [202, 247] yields -1.8 yr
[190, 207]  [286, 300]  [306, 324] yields -0.2 yr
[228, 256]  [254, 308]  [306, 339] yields -2.6 yr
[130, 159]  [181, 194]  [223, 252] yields -1.3 yr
